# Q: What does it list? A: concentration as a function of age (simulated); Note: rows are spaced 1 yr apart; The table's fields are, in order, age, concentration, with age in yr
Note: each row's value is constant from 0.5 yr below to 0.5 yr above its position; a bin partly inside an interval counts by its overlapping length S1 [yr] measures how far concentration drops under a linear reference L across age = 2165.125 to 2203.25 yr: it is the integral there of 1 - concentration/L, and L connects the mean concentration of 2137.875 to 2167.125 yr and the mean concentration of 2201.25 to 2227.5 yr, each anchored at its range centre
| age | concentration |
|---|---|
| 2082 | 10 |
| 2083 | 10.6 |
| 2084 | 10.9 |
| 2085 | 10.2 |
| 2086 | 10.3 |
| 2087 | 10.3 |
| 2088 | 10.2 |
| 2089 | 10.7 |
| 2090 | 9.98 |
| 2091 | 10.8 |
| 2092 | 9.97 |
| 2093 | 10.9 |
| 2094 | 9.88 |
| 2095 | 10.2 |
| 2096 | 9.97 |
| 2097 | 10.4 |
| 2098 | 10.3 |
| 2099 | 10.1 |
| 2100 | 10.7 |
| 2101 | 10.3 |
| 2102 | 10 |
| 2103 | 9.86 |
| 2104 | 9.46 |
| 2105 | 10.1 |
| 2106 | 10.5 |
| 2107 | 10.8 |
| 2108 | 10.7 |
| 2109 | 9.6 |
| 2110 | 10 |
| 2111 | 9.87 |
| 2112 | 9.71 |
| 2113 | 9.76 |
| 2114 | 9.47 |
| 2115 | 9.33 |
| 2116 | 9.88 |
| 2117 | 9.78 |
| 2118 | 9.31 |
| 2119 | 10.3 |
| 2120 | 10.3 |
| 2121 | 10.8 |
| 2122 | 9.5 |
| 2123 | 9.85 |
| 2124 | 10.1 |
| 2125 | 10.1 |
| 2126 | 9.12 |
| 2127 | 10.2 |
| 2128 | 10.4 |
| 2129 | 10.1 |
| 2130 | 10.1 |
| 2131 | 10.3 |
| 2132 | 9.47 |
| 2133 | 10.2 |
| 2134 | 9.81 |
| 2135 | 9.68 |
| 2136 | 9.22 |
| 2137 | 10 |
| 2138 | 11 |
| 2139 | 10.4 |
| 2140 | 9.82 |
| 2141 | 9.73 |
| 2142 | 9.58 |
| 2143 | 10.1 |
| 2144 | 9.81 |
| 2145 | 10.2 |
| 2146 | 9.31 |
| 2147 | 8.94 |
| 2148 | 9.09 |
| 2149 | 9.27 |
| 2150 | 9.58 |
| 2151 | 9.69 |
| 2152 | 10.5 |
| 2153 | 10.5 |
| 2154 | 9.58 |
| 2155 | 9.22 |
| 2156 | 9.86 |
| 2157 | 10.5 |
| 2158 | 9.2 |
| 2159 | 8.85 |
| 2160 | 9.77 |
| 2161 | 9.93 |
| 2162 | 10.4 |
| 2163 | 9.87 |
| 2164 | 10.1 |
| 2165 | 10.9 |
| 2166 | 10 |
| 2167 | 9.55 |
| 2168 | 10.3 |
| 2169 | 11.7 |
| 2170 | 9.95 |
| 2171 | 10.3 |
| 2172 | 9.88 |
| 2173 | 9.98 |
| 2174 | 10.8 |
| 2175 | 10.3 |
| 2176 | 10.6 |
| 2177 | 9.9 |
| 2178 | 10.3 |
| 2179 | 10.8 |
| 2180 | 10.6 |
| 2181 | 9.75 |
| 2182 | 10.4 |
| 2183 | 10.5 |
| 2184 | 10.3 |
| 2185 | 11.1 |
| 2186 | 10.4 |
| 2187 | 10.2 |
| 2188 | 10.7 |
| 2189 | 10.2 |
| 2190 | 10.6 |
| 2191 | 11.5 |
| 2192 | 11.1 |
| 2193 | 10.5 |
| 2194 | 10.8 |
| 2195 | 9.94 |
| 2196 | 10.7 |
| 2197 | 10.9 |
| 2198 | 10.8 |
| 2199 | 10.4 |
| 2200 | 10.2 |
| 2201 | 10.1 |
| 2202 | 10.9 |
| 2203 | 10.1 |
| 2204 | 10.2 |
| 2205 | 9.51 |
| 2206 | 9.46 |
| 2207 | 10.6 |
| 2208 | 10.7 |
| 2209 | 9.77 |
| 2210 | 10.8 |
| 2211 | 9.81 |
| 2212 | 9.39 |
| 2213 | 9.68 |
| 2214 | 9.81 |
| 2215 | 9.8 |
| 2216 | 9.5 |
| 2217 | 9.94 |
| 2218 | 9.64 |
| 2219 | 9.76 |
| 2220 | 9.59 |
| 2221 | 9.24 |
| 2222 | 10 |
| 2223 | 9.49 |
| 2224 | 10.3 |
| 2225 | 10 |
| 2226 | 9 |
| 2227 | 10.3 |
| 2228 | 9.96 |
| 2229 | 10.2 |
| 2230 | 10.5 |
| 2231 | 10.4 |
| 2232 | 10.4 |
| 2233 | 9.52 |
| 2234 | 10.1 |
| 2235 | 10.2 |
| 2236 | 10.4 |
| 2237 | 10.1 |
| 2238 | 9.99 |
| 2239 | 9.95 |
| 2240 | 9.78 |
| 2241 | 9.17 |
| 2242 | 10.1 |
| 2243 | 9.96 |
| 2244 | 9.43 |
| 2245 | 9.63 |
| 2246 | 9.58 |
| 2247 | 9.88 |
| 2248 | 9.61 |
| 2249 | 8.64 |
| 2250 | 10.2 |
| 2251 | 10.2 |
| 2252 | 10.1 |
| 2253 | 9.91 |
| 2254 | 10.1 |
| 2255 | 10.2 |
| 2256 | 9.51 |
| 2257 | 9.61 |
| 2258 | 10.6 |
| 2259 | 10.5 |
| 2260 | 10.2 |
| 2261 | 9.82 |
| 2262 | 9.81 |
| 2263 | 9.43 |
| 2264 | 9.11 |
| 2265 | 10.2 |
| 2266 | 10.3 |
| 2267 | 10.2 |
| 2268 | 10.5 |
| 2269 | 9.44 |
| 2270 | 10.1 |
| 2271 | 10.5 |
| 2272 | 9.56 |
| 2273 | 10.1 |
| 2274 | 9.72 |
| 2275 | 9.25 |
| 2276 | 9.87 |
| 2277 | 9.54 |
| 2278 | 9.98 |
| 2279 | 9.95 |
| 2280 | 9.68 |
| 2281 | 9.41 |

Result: -2.28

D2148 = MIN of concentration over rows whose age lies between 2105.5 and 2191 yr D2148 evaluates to 8.85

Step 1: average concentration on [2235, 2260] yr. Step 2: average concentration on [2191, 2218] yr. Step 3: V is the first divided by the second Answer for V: 1.0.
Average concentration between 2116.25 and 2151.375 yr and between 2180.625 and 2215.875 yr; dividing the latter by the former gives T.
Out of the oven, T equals 1.05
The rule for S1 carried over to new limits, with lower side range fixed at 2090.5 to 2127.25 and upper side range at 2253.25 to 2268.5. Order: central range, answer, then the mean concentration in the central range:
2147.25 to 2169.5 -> 0.27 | 9.91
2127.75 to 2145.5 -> 0.09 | 9.99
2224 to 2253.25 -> 0.29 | 9.91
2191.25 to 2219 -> -0.47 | 10.2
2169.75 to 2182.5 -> -0.32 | 10.3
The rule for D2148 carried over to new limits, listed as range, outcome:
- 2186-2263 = 8.64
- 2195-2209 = 9.46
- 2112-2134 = 9.12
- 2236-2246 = 9.17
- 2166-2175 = 9.55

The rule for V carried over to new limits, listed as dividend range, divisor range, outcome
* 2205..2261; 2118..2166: 1.00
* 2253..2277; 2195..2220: 0.98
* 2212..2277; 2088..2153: 0.99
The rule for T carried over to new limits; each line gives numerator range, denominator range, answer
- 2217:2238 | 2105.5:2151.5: 1.01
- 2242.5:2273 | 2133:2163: 1.01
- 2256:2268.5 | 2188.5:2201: 0.94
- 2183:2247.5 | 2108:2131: 1.02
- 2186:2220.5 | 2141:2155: 1.06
